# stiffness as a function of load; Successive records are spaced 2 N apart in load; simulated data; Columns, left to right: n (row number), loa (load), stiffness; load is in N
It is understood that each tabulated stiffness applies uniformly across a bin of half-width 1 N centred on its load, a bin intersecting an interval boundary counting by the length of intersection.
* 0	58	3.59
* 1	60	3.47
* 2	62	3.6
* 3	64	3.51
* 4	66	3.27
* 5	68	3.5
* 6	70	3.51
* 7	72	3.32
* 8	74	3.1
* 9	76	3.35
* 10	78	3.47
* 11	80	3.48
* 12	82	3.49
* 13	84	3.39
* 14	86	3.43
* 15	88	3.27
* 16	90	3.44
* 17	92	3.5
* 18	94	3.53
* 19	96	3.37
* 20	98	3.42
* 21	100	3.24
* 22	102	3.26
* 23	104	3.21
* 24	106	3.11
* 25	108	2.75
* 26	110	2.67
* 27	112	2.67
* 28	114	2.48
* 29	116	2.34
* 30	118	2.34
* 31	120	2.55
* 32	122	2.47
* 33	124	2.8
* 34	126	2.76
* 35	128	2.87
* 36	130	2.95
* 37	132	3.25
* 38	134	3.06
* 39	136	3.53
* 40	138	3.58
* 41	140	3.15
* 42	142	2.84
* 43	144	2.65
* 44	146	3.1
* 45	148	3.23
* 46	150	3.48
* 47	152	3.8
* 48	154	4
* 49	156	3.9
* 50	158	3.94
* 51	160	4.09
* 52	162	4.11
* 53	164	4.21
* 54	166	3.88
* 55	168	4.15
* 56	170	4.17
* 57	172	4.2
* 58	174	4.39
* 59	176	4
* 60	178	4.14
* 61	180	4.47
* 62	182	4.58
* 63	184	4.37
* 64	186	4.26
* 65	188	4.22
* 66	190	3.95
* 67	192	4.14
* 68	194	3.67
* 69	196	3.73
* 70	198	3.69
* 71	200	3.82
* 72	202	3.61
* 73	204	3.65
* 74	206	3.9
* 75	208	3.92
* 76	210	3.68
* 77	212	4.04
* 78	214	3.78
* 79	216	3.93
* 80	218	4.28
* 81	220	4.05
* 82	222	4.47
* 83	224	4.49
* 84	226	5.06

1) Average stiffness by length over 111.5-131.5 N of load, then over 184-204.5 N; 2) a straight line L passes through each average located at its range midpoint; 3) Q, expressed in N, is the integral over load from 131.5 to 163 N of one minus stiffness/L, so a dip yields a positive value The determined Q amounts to -4.0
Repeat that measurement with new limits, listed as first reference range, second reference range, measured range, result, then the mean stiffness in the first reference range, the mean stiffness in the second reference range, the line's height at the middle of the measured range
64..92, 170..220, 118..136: 3.98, 3.39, 4.02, 3.66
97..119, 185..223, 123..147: 0.90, 2.86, 3.94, 3.16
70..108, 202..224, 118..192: 1.27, 3.34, 3.98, 3.68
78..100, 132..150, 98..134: 5.04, 3.42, 3.17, 3.29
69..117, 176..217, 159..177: -1.77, 3.2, 3.98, 3.76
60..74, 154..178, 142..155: 2.10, 3.43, 4.09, 3.98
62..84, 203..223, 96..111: 1.77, 3.41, 3.97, 3.53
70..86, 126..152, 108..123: 3.34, 3.38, 3.15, 3.24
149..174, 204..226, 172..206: 0.02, 4.01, 4.08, 4.05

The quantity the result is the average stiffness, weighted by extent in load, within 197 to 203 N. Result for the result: 3.71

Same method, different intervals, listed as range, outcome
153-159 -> 3.95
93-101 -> 3.39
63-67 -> 3.39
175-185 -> 4.31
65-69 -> 3.38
